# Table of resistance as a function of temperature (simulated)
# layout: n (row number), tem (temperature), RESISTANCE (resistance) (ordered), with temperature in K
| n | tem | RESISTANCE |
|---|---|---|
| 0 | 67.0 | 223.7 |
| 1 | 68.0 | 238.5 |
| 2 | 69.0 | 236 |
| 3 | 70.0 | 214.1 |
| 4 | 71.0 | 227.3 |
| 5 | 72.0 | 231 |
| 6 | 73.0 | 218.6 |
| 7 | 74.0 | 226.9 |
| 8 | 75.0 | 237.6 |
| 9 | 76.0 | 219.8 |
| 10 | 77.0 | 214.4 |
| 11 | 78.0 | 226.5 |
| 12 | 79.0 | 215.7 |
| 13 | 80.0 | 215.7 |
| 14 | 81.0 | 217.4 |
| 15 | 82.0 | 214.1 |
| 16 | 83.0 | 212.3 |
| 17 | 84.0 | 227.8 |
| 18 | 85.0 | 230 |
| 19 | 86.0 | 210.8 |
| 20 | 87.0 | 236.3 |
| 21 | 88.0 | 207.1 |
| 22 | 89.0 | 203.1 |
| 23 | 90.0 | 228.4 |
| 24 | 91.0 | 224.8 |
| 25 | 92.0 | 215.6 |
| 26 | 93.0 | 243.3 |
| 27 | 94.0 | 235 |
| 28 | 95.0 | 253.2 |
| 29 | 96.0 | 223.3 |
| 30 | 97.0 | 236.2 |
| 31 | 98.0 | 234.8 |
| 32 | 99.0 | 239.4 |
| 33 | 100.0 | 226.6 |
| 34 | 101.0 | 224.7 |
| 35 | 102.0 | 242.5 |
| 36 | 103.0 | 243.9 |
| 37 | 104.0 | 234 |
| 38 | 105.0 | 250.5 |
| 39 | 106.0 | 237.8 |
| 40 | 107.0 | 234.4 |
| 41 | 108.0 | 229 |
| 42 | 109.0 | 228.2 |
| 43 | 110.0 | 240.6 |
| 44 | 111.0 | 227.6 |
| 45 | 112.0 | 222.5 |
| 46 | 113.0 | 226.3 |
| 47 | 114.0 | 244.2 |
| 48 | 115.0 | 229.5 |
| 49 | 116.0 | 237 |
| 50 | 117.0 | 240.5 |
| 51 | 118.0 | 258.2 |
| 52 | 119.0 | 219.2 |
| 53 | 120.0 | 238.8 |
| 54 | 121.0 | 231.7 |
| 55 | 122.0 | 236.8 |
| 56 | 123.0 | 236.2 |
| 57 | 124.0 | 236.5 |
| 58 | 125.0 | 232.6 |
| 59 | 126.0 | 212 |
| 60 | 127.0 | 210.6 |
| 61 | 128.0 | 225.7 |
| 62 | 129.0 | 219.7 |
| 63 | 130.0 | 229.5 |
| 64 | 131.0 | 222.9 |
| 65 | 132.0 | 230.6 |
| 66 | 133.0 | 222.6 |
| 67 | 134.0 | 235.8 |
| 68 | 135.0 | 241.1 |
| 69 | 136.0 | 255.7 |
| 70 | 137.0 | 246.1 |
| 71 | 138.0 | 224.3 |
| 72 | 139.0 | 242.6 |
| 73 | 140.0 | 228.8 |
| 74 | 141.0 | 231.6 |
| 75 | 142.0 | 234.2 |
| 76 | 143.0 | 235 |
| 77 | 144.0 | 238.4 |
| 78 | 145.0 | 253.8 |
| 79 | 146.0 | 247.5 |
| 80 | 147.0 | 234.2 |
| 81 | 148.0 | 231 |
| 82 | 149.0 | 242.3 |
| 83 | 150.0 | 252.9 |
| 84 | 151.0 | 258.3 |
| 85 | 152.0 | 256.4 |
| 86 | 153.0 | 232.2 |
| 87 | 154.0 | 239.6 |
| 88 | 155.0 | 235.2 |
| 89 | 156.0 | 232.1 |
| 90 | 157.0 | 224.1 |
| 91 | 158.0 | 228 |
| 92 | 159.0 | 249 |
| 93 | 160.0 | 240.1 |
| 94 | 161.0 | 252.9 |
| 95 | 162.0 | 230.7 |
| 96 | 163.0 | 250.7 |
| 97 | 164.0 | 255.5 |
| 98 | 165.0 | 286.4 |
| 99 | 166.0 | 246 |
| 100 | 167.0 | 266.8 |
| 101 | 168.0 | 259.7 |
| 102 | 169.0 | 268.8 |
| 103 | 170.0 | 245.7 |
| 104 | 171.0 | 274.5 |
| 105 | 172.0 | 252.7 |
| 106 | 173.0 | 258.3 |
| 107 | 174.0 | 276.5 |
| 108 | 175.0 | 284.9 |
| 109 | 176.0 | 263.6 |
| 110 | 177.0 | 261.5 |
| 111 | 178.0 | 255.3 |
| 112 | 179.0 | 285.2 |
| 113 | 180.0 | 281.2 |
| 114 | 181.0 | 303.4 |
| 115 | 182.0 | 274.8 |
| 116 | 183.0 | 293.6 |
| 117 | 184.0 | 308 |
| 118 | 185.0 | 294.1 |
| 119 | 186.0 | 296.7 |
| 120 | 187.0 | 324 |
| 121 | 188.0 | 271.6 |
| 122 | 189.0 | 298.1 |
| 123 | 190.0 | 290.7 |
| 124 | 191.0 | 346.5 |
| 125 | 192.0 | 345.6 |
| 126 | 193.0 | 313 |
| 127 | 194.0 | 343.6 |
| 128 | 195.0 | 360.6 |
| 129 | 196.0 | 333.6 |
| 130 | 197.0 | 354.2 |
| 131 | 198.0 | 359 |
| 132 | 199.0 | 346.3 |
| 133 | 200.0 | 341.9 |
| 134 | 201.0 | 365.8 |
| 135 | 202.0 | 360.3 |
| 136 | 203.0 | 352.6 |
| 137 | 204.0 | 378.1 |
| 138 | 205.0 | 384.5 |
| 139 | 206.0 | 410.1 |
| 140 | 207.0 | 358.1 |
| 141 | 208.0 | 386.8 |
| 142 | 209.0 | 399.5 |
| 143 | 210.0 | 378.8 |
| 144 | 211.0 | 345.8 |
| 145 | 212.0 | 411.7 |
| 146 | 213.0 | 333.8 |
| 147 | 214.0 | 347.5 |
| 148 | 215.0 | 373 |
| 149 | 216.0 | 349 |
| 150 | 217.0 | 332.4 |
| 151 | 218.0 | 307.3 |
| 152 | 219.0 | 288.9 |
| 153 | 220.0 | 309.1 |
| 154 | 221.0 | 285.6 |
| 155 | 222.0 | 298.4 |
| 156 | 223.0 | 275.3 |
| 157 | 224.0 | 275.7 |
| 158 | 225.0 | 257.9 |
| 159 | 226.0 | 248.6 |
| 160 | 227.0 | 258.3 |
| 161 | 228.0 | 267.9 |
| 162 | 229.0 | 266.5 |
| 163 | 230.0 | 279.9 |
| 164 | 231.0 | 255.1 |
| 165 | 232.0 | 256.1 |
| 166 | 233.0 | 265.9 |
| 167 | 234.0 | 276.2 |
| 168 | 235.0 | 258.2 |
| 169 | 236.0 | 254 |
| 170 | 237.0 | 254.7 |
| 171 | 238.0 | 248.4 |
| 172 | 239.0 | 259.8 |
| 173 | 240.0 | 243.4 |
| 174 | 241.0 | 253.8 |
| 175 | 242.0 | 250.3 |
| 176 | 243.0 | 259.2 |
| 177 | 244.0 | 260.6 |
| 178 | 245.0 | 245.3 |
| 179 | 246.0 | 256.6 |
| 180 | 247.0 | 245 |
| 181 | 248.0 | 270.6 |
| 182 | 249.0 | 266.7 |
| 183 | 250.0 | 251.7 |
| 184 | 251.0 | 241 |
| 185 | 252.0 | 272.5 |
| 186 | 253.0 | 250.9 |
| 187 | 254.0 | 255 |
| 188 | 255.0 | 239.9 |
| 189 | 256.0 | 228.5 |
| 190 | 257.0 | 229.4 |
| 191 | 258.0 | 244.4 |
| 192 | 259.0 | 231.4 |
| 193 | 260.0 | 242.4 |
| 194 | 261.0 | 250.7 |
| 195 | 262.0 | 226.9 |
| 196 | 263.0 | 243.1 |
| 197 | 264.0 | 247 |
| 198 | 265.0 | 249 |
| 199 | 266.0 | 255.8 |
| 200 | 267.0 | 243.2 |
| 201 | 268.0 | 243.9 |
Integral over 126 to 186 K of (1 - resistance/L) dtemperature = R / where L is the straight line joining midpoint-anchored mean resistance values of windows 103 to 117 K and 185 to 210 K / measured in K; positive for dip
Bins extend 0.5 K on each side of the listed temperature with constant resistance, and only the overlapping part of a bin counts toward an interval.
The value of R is 8.79 K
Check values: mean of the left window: 235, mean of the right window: 346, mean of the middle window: 250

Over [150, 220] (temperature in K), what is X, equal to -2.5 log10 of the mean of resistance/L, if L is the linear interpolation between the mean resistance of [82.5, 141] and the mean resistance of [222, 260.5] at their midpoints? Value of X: -0.23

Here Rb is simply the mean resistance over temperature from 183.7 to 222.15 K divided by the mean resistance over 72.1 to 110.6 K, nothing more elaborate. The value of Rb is 1.50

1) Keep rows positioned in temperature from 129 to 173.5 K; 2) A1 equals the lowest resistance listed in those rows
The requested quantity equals 219.7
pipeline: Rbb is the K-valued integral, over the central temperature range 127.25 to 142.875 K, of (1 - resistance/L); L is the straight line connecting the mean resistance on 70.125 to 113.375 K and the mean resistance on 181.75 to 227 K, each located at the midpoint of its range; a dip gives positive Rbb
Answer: 2.0 K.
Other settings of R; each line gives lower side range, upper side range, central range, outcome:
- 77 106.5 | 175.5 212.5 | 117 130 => 1.5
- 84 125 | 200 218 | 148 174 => 4.7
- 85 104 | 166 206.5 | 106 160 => 5.6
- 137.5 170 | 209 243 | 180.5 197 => -2.9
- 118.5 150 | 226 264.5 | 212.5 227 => -3.3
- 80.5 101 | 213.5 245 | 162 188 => -1.7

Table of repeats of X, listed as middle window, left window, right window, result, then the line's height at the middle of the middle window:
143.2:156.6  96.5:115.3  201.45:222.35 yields 0.17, 283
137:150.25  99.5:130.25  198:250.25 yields 0.06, 251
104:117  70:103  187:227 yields 0.06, 248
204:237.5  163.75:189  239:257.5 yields -0.19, 261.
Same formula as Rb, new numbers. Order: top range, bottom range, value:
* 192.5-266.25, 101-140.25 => 1.26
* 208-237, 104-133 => 1.31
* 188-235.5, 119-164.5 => 1.37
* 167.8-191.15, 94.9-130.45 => 1.21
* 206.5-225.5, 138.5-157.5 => 1.39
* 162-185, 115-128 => 1.16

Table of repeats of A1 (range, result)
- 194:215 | 333.6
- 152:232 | 224.1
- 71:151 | 203.1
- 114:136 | 210.6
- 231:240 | 243.4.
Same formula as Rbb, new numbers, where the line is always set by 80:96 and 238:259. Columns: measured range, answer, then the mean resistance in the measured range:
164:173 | -0.9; 262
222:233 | -0.8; 266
